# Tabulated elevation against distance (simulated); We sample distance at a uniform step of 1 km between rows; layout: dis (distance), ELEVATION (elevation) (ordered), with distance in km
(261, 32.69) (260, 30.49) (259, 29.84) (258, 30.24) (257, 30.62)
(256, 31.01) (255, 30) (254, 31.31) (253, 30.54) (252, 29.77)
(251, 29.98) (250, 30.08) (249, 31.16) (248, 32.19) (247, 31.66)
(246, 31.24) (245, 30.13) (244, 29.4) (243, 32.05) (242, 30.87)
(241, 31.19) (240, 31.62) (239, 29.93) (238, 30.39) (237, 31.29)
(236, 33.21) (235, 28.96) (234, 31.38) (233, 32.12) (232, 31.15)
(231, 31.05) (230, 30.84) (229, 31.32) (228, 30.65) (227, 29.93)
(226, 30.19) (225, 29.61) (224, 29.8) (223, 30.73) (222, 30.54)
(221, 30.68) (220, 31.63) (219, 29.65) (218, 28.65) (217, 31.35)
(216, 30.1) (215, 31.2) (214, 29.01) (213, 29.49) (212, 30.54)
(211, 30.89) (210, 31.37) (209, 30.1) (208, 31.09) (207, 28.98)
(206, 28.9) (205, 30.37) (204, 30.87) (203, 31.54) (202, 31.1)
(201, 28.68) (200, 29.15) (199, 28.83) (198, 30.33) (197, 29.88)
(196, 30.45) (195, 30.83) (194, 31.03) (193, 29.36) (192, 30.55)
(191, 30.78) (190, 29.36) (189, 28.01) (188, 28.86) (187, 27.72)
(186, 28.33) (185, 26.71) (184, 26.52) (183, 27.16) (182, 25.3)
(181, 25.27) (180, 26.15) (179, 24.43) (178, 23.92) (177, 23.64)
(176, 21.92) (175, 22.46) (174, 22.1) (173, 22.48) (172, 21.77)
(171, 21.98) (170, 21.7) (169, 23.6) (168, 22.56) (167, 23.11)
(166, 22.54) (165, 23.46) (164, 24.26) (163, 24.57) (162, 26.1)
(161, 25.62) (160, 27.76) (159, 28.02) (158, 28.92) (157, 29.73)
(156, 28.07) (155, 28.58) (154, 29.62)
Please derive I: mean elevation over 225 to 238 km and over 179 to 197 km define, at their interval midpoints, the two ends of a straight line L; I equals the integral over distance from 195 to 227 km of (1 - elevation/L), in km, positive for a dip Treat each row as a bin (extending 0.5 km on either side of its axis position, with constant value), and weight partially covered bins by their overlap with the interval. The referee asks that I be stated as -0.5 km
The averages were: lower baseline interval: 28.3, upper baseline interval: 30.9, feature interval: 30.2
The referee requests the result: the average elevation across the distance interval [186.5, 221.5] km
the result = 30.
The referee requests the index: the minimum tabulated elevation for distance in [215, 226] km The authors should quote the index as 28.65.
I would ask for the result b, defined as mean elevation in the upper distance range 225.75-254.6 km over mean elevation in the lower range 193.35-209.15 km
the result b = 1.03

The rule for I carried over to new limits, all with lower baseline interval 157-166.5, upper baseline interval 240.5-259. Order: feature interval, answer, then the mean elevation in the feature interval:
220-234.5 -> -0.62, 30.7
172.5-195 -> 0.49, 26.6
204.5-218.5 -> -0.74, 30.1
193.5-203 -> -0.75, 30.1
